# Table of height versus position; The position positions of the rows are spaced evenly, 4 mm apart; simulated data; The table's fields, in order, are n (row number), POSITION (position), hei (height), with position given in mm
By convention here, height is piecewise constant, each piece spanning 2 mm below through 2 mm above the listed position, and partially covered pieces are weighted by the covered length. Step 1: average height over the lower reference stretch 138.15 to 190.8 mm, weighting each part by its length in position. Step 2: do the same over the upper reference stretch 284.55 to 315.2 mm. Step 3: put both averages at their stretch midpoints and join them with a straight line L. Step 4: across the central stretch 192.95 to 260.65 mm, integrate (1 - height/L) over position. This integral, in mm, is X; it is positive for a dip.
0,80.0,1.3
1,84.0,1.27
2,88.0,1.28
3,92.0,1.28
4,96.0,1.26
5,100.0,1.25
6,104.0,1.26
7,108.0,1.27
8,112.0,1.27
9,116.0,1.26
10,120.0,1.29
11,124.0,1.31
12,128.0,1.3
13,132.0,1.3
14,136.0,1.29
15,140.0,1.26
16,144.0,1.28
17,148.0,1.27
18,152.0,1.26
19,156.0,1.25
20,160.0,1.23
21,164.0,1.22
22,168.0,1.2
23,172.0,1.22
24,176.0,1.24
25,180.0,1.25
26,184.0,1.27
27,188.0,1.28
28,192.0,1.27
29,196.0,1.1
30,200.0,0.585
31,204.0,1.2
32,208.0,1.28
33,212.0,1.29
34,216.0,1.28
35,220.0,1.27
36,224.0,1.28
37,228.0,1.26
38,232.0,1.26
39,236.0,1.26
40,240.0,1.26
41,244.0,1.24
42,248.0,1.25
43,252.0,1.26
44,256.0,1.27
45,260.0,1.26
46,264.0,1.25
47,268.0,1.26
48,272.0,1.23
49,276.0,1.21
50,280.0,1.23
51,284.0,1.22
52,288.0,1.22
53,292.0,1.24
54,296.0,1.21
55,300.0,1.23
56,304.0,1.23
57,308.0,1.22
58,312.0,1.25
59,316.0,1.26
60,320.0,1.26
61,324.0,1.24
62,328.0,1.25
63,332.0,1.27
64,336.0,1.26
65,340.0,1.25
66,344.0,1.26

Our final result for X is 1.5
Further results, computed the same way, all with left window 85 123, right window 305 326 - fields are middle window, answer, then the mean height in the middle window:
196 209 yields 2.5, 1.01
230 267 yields -0.1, 1.26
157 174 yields 0.6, 1.22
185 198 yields 0.4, 1.22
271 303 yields 0.6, 1.22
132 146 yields -0.2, 1.28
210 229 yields -0.3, 1.28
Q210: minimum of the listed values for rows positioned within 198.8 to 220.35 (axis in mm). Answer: 0.585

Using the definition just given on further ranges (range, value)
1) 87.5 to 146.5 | 1.25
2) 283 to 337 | 1.21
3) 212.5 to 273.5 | 1.23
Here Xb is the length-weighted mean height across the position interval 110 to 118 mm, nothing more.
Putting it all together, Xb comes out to 1.27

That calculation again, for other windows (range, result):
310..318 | 1.25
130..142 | 1.28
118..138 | 1.3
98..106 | 1.25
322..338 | 1.25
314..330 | 1.25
